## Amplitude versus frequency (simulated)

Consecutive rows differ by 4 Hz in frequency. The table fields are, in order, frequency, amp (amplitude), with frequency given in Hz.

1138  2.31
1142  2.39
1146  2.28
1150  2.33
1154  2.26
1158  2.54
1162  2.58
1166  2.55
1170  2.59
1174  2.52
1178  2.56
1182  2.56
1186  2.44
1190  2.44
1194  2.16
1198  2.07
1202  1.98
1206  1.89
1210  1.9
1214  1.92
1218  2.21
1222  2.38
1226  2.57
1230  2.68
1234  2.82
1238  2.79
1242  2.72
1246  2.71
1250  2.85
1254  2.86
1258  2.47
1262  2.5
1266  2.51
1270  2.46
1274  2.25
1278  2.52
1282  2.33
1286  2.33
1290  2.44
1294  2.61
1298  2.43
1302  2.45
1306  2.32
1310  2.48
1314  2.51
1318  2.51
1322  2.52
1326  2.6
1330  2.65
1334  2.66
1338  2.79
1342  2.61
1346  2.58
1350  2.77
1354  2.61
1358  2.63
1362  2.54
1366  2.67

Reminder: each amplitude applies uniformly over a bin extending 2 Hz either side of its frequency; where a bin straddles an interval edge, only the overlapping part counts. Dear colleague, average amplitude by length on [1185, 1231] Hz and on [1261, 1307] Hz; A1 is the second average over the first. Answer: 1.10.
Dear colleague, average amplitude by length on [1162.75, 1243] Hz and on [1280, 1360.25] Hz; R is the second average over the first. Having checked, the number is 1.1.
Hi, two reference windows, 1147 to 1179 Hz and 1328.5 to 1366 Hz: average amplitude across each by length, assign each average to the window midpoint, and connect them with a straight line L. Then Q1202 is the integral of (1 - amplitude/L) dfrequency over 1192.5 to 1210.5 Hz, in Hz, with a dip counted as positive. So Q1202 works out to 3.67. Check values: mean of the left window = 2.48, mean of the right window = 2.65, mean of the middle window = 2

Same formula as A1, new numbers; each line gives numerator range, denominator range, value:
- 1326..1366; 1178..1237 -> 1.15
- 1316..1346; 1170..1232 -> 1.14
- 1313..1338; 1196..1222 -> 1.28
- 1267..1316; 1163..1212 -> 1.05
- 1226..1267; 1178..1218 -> 1.24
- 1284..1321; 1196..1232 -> 1.13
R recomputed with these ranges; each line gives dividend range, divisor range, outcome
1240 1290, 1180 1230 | 1.14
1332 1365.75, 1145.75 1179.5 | 1.07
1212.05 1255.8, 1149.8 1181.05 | 1.04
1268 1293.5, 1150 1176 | 0.96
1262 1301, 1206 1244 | 1.01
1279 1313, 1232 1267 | 0.90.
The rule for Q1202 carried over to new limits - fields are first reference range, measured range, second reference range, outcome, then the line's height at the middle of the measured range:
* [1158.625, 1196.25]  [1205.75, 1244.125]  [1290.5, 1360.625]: 1.6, 2.51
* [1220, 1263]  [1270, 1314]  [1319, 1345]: 3.8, 2.65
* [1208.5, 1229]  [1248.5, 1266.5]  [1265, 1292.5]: -2.3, 2.34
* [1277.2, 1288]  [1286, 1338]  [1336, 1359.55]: -0.2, 2.51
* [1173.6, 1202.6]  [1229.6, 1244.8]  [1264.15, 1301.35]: -2.3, 2.39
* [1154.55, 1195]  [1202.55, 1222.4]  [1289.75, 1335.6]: 3.7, 2.5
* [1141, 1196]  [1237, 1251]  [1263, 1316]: -1.8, 2.44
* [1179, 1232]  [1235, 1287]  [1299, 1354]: -3.8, 2.4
